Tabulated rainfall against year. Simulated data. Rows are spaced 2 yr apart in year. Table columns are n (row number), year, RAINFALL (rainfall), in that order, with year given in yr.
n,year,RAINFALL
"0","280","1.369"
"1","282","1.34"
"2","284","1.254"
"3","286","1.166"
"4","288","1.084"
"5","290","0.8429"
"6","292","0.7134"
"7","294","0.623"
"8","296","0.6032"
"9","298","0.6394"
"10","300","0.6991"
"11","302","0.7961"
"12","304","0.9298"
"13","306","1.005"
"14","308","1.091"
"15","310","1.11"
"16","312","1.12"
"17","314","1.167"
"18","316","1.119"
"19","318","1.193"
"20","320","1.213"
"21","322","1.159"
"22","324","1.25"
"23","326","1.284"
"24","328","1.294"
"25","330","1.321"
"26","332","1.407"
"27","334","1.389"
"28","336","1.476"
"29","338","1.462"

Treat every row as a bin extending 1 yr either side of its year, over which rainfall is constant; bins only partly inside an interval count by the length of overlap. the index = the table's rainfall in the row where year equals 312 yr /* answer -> 1.12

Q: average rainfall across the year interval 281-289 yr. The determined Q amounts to 1.21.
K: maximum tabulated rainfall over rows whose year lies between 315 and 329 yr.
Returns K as 1.294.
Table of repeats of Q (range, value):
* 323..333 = 1.31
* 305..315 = 1.1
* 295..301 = 0.647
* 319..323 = 1.19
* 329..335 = 1.37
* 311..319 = 1.15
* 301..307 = 0.91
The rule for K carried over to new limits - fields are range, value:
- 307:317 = 1.167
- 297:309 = 1.091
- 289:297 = 0.8429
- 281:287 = 1.34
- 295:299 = 0.6394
